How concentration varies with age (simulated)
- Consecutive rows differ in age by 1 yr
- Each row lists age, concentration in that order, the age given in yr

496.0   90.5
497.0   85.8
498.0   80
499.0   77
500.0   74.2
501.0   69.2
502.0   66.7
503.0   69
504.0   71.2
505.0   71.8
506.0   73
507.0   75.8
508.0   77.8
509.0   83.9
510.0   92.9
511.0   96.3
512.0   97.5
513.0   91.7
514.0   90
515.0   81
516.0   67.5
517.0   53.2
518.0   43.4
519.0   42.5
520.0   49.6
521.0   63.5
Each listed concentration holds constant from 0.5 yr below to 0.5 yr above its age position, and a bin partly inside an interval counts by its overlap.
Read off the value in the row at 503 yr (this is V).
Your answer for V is 69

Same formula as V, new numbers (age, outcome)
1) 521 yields 63.5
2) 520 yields 49.6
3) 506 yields 73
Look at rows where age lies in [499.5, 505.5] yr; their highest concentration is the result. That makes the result 74.2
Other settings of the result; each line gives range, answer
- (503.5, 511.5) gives 96.3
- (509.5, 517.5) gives 97.5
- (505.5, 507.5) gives 75.8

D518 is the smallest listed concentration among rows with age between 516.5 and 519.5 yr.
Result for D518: 42.5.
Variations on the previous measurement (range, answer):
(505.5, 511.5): 73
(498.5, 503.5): 66.7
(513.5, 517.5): 53.2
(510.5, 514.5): 90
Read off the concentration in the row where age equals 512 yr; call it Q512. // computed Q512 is 97.5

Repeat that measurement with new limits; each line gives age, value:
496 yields 90.5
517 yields 53.2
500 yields 74.2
